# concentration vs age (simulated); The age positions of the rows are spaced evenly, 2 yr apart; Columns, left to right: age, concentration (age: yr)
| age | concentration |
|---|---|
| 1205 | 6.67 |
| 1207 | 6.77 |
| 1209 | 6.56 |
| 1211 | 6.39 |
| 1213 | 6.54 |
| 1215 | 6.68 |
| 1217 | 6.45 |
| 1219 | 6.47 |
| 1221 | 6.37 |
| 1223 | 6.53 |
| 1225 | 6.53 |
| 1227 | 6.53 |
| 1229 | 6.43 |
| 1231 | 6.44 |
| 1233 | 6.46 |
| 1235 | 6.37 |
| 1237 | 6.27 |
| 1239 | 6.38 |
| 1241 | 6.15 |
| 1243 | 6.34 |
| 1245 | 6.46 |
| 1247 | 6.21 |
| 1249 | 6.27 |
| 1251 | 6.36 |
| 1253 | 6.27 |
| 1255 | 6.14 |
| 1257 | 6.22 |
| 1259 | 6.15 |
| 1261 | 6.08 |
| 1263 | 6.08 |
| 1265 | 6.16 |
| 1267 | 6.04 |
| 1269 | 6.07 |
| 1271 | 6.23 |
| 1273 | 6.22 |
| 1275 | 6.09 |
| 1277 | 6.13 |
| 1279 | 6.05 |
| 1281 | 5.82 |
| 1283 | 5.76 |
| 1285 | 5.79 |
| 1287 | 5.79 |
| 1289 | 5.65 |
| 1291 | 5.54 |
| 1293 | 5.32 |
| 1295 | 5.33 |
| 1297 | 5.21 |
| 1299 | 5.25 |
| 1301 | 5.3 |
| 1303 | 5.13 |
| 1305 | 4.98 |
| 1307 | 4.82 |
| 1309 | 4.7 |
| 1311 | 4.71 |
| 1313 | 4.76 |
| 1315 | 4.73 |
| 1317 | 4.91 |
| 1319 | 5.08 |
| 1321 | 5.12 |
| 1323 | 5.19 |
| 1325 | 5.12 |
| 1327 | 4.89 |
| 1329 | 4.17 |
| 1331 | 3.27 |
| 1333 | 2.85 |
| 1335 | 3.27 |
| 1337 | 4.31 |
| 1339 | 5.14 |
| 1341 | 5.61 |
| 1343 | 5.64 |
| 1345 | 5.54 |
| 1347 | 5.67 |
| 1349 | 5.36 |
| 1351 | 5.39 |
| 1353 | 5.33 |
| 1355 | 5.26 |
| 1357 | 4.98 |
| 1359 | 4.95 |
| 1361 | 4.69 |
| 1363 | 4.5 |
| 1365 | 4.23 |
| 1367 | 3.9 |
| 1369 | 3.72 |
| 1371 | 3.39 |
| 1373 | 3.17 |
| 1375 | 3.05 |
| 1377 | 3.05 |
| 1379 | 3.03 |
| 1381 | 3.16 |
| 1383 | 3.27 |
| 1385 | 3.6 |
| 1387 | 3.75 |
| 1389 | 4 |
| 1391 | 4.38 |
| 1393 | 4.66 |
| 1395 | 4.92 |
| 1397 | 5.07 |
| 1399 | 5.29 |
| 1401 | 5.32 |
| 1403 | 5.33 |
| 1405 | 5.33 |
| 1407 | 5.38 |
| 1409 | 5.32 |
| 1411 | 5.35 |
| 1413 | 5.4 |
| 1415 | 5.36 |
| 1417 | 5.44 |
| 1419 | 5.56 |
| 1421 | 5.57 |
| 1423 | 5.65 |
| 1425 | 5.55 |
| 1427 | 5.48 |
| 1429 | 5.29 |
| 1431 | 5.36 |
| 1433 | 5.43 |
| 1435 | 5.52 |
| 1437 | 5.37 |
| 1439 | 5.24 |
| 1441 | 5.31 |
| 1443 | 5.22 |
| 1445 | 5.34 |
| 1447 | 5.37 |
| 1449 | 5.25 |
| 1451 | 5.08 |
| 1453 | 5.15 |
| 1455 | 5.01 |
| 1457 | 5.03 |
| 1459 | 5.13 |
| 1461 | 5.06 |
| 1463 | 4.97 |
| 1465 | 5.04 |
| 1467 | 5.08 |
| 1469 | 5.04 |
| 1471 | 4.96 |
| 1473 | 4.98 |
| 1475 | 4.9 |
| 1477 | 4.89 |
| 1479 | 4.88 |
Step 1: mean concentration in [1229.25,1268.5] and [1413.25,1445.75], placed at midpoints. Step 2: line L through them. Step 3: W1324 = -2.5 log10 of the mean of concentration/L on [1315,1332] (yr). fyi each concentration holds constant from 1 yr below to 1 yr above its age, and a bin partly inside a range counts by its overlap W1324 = 0.24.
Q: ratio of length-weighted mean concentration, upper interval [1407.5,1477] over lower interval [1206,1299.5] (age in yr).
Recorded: 0.85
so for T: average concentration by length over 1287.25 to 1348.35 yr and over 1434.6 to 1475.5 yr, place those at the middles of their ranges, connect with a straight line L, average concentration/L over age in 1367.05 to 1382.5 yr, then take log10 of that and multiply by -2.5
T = 0.46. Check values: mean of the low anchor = 4.92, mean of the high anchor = 5.14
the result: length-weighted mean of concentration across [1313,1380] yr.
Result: 4.5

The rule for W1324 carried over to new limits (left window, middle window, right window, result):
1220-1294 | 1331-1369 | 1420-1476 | 0.200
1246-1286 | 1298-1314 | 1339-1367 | 0.143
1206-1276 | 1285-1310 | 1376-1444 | 0.115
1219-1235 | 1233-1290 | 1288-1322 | -0.051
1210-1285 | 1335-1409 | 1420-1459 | 0.241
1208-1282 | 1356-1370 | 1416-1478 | 0.271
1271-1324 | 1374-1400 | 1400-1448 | 0.340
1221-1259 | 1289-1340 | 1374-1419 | 0.152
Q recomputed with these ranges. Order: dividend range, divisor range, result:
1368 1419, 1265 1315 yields 0.80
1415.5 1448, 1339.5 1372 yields 1.11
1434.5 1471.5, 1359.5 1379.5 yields 1.39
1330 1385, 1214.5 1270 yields 0.68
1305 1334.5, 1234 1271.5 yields 0.74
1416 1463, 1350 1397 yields 1.29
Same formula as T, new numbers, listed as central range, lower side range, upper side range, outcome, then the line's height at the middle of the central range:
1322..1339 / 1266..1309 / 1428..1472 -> 0.30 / 5.51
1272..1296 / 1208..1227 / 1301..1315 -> -0.09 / 5.31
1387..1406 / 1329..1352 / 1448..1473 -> 0.00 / 4.87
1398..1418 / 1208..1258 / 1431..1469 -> 0.02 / 5.43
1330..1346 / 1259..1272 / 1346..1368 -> 0.16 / 5.18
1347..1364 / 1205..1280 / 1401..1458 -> 0.13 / 5.73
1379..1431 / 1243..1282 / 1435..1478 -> 0.10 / 5.4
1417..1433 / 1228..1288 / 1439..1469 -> -0.04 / 5.3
